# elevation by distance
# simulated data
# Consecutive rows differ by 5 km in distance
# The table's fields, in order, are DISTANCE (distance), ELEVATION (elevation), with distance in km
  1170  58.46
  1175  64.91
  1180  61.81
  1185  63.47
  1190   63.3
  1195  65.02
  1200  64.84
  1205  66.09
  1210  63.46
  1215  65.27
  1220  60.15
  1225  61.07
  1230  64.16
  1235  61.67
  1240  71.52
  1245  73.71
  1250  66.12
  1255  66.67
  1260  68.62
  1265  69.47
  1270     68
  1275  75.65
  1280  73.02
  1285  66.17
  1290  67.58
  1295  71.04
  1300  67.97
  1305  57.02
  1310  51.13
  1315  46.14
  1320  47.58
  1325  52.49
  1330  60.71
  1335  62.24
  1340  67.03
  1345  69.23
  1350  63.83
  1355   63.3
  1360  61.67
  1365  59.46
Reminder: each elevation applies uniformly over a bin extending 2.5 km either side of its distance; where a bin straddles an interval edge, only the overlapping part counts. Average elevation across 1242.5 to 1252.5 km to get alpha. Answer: 69.9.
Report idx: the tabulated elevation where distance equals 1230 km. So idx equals 64.16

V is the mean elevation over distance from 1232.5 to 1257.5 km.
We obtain 67.9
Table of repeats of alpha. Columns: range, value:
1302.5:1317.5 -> 51.4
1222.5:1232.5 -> 62.6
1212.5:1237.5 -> 62.5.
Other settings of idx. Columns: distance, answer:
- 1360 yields 61.67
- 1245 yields 73.71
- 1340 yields 67.03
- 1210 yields 63.46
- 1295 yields 71.04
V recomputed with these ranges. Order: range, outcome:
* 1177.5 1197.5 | 63.4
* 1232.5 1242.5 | 66.6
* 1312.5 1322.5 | 46.9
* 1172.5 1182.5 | 63.4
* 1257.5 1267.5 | 69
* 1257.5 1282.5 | 71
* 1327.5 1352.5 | 64.6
